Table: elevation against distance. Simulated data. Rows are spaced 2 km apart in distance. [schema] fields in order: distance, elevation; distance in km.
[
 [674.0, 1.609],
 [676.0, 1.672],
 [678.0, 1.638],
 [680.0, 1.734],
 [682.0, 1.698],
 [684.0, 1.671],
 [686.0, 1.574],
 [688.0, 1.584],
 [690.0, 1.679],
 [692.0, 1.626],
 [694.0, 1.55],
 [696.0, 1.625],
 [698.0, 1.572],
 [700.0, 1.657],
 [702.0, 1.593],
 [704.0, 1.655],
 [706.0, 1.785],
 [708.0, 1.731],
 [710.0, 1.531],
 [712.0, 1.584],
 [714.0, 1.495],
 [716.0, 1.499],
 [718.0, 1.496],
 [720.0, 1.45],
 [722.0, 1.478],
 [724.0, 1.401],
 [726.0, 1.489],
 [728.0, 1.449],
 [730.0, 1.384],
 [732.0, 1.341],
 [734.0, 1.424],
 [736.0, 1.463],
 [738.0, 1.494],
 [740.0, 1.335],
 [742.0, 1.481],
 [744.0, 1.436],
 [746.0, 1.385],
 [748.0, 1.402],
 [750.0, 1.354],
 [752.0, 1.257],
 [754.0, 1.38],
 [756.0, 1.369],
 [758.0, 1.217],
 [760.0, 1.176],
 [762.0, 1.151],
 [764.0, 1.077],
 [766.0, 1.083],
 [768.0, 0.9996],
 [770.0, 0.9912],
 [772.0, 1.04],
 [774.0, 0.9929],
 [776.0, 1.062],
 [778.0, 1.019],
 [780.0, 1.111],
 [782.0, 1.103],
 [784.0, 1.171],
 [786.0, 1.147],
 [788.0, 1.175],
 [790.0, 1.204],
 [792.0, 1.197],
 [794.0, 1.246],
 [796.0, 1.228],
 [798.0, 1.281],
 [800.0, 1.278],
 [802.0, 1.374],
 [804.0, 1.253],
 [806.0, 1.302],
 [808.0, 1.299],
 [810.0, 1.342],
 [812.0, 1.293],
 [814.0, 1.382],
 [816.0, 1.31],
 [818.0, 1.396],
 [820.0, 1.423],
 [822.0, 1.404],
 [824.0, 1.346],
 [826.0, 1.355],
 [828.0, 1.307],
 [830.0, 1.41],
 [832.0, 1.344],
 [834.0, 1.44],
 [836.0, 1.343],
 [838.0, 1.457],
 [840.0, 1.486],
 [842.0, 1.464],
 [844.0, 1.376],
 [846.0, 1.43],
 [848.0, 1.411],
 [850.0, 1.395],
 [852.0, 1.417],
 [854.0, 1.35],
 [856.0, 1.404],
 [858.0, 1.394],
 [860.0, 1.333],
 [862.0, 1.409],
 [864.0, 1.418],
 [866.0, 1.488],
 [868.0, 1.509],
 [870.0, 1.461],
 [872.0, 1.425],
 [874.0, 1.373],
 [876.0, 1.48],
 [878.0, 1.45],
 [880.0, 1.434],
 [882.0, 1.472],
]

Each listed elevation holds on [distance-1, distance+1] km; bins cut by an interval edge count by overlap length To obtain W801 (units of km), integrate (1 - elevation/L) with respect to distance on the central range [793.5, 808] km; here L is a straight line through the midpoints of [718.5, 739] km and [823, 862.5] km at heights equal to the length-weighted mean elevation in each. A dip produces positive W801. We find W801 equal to 1.31 km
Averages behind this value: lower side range 1.44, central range 1.28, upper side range 1.39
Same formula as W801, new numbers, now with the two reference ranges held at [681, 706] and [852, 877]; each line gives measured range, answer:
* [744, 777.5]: 7.8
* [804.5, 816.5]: 1.4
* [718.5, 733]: 1.5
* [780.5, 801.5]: 4.2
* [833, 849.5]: 0.3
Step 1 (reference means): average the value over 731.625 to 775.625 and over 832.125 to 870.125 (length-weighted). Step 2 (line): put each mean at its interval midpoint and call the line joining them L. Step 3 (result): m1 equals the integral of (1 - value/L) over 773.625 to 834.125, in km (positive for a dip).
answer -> 3.6 km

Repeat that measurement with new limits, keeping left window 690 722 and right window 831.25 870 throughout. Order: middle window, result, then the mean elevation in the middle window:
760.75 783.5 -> 6.8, 1.06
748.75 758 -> 1.2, 1.33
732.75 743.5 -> 0.8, 1.44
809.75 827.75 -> 1.2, 1.36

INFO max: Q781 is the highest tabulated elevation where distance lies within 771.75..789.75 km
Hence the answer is 1.175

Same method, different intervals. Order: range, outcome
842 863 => 1.464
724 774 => 1.494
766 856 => 1.486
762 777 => 1.151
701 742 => 1.785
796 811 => 1.374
